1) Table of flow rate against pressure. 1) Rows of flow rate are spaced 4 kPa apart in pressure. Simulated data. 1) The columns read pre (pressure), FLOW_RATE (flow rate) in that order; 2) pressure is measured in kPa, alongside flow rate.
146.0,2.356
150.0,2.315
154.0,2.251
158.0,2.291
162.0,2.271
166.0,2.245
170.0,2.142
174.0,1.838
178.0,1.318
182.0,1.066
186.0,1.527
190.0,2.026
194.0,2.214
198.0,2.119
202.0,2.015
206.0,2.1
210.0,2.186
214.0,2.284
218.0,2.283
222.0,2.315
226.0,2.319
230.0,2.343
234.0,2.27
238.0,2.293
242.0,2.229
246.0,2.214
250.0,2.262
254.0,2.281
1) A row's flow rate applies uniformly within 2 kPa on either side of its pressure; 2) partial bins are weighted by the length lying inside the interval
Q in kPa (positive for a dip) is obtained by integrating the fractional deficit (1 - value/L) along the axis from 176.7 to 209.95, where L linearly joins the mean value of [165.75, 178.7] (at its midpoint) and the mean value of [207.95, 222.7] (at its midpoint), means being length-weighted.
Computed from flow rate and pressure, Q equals 4.1 kPa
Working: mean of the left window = 1.89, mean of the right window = 2.26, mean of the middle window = 1.83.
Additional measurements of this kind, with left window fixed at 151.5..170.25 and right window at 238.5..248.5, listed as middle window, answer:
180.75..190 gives 3.18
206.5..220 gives 0.04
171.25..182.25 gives 3.60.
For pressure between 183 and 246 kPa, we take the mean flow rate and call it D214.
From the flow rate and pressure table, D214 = 2.15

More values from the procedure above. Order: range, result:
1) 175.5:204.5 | 1.76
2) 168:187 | 1.58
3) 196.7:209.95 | 2.09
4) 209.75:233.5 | 2.29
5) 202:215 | 2.16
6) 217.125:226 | 2.31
